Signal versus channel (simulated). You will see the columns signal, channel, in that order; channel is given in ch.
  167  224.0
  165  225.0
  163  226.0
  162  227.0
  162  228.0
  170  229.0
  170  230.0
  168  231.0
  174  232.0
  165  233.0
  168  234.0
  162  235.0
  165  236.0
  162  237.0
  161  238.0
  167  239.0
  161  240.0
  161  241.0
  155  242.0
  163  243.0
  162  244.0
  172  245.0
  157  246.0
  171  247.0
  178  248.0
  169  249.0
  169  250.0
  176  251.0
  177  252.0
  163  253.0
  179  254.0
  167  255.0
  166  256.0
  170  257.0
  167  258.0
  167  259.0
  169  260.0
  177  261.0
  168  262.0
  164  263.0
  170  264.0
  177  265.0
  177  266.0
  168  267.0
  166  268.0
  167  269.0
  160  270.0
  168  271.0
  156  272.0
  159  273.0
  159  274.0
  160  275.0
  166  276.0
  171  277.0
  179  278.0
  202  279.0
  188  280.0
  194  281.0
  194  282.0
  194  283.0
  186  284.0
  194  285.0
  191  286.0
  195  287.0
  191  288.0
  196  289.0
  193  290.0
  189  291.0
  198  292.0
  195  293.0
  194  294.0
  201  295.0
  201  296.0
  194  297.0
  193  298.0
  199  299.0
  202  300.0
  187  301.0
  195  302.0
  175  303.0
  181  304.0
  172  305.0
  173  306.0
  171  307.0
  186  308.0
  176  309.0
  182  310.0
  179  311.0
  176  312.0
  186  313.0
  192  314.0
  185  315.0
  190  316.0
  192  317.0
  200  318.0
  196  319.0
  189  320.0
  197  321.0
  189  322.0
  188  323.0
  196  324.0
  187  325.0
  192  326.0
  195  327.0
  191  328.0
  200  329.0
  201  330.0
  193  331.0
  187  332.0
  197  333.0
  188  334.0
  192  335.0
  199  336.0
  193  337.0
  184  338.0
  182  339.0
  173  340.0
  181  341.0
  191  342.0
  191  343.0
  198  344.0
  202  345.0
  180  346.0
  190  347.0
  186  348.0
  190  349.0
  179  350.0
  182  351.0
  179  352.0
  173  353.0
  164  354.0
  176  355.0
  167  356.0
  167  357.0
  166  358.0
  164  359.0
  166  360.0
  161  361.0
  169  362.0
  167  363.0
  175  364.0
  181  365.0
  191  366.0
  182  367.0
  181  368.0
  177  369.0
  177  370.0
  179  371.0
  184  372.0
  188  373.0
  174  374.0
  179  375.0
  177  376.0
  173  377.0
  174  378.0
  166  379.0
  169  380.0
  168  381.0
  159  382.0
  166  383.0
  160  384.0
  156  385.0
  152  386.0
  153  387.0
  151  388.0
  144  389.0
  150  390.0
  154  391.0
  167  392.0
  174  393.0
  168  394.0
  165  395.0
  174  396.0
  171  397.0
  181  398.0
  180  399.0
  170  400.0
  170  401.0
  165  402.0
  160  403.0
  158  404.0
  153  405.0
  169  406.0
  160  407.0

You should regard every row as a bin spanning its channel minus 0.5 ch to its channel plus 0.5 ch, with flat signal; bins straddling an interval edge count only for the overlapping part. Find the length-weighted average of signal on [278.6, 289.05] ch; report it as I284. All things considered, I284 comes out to 193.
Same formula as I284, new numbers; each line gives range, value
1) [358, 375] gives 176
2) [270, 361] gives 185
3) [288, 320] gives 189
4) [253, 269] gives 170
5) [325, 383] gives 181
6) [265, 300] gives 184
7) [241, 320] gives 179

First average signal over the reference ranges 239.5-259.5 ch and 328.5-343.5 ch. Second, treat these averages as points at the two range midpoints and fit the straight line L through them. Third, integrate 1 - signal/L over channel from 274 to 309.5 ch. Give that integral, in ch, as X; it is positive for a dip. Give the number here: -1.8 ch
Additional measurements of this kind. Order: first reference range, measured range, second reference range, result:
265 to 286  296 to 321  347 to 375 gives -1.5 ch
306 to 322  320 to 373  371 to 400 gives -1.8 ch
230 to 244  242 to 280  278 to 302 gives 1.8 ch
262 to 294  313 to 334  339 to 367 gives -1.6 ch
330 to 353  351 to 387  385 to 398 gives 0.3 ch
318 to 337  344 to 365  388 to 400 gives 0.7 ch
